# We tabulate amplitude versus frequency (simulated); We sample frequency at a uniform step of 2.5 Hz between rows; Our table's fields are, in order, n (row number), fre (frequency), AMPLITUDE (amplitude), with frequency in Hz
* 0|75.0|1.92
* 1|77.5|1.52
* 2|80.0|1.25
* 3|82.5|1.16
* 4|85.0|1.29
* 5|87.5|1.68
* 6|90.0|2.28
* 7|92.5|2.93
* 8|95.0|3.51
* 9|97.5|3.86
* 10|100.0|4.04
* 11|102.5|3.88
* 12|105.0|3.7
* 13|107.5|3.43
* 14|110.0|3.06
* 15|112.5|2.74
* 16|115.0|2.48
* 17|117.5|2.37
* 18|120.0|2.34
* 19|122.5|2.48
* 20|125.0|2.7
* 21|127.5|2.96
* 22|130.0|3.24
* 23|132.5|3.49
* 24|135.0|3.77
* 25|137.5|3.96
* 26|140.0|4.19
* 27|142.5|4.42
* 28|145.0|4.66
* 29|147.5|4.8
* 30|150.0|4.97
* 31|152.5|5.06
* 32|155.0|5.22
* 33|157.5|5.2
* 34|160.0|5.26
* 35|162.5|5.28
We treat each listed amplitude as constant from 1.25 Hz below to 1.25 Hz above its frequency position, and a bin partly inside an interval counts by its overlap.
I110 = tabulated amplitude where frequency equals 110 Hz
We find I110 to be 3.06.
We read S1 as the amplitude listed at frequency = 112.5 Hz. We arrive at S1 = 2.74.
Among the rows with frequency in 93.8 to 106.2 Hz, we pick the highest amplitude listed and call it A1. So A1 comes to 4.04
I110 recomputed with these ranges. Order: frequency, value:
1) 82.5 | 1.16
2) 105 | 3.7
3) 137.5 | 3.96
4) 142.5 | 4.42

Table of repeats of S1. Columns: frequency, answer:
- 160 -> 5.26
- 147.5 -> 4.8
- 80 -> 1.25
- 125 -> 2.7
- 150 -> 4.97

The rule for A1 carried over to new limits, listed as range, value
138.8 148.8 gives 4.8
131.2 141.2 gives 4.19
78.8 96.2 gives 3.51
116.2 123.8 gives 2.48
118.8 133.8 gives 3.49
